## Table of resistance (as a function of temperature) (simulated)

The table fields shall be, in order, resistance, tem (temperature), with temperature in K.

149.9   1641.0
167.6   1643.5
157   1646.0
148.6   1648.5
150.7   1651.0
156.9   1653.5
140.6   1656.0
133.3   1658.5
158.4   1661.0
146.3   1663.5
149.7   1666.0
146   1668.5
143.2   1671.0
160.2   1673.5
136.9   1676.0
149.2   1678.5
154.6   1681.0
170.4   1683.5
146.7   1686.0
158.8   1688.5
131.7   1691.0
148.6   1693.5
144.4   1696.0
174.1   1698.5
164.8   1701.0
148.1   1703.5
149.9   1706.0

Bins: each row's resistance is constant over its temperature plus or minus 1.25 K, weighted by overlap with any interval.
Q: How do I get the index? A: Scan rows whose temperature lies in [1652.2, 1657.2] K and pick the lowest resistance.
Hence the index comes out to 140.6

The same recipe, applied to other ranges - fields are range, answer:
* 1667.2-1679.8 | 136.9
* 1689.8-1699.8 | 131.7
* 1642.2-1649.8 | 148.6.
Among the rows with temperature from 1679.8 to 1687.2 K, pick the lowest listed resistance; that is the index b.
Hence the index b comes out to 146.7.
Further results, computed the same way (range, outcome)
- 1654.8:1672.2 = 133.3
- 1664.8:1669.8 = 146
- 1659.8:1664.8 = 146.3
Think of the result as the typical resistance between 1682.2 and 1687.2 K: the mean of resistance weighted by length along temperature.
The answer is 159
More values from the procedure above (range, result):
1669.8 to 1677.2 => 147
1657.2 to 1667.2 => 147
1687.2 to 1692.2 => 145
